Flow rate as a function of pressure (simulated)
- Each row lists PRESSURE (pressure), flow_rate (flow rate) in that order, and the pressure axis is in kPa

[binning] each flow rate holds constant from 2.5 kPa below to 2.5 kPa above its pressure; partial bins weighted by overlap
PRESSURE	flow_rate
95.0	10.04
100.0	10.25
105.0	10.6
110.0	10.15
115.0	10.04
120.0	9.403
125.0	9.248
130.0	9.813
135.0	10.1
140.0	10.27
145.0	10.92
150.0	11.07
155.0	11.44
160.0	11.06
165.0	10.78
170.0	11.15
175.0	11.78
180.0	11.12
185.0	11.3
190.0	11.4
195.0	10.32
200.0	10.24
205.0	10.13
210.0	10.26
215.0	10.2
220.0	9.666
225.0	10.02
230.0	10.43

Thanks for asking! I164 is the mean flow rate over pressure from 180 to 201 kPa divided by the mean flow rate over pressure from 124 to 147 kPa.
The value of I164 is 1.08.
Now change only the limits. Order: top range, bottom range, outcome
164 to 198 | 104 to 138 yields 1.13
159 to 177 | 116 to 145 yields 1.13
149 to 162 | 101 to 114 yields 1.09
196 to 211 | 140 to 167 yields 0.93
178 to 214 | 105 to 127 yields 1.08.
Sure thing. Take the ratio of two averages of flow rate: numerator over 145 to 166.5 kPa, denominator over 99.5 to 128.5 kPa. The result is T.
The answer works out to 1.12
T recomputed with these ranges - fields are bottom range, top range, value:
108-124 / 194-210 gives 1.04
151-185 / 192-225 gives 0.90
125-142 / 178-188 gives 1.13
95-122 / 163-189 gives 1.11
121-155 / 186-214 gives 1.02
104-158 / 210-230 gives 0.98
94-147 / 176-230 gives 1.04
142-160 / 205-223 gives 0.91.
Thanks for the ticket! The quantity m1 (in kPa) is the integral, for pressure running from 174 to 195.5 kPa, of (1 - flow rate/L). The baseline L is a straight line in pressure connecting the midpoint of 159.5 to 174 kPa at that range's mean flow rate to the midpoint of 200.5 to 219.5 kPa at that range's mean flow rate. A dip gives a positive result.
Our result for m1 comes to -1.08 kPa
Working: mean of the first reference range 11.1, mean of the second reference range 10.1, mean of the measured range 11.2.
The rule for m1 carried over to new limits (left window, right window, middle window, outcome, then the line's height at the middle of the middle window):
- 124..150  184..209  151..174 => -1.69 kPa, 10.4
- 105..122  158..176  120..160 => 0.70 kPa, 10.6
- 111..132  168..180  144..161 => -0.73 kPa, 10.7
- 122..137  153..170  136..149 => -0.41 kPa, 10.3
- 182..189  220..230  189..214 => 0.92 kPa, 10.8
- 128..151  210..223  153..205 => -4.14 kPa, 10.2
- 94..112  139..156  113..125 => 1.04 kPa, 10.5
